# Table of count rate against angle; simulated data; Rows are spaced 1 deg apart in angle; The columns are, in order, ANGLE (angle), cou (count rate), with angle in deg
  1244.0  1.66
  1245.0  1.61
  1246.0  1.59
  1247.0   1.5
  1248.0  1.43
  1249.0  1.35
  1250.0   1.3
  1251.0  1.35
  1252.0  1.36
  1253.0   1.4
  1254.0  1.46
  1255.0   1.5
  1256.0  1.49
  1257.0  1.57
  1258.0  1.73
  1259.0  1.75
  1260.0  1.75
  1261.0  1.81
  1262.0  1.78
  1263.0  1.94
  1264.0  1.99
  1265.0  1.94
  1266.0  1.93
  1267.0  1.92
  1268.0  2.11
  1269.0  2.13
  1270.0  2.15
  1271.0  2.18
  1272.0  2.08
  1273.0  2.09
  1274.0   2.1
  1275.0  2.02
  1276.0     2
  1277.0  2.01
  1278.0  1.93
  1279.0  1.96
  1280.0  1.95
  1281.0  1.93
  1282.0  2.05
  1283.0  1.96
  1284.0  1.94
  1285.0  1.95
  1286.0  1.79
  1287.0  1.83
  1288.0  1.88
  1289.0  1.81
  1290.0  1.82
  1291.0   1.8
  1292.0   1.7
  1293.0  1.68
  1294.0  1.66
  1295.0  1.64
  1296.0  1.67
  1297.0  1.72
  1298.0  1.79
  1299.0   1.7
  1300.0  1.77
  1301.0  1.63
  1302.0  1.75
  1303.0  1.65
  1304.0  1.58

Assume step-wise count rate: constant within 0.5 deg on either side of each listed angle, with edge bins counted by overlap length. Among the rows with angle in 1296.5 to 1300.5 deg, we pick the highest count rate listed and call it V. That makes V 1.79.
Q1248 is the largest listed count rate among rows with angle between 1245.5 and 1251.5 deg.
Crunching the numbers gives 1.59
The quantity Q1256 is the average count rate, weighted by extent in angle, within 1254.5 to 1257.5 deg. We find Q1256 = 1.52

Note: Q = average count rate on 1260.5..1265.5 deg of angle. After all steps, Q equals 1.89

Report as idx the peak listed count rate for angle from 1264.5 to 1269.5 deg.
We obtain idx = 2.13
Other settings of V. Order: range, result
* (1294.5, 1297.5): 1.72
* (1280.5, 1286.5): 2.05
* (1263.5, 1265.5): 1.99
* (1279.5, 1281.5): 1.95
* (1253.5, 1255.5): 1.5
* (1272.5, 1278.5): 2.1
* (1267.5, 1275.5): 2.18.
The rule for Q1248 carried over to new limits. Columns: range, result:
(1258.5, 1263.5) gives 1.94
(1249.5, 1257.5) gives 1.57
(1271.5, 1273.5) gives 2.09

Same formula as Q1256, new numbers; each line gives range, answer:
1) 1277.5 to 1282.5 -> 1.96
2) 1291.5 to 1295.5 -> 1.67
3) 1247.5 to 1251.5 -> 1.36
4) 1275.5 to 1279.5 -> 1.97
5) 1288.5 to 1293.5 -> 1.76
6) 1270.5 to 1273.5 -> 2.12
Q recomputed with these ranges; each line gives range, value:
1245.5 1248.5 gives 1.51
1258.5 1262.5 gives 1.77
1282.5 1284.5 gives 1.95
